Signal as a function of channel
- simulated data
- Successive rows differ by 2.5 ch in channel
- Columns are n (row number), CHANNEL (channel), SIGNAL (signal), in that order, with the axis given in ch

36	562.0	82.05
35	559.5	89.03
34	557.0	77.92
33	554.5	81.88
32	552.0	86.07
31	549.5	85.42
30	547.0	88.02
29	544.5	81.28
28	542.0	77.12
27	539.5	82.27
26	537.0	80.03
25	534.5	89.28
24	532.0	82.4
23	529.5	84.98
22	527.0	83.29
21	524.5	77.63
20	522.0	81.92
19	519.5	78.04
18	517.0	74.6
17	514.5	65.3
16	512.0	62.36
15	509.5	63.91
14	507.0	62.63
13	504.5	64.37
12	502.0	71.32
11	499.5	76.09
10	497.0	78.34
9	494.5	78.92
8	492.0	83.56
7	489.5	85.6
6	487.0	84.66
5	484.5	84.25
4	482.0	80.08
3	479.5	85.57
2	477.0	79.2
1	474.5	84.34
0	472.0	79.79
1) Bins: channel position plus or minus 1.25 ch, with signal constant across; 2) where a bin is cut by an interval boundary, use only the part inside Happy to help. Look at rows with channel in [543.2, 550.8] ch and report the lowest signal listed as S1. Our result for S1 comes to 81.28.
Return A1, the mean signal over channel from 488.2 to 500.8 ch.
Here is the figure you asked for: 80.5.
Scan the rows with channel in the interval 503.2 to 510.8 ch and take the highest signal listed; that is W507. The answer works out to 64.37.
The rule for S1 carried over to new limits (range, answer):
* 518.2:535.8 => 77.63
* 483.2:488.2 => 84.25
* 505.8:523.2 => 62.36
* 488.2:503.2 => 71.32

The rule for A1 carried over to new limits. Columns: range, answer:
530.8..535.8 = 85.8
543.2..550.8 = 84.9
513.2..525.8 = 75.5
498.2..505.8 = 70.6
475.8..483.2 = 81.6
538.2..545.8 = 80.3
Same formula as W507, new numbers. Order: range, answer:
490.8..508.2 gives 83.56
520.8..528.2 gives 83.29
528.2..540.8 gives 89.28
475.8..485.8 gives 85.57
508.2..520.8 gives 78.04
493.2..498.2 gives 78.92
